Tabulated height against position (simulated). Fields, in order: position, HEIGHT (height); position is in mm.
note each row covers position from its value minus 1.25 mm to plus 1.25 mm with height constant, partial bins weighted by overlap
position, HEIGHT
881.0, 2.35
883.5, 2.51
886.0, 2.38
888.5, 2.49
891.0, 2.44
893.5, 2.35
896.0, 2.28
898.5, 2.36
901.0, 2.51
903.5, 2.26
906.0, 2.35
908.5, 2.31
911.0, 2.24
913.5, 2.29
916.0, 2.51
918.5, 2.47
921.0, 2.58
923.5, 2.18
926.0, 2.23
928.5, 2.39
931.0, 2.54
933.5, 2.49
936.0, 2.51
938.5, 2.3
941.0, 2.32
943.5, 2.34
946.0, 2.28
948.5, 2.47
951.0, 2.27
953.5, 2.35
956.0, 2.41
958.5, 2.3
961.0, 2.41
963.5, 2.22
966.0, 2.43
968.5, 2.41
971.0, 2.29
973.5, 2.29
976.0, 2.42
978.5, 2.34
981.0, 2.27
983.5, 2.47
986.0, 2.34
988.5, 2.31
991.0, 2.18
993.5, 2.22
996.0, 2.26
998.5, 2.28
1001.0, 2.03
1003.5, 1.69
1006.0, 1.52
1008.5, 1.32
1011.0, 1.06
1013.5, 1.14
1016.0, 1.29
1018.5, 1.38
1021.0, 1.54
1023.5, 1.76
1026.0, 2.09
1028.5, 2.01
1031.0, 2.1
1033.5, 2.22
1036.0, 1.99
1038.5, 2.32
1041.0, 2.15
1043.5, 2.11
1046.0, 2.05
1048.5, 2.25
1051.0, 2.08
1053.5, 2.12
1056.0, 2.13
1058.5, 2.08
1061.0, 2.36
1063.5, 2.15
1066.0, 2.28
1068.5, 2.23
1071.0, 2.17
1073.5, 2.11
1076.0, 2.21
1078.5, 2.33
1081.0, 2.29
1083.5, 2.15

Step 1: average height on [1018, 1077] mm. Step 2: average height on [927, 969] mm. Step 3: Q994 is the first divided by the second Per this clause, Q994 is 0.88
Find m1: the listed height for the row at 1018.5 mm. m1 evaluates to 1.38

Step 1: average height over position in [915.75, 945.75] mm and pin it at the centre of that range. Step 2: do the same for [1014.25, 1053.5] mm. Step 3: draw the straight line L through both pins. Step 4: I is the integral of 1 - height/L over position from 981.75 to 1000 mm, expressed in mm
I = -1.30 mm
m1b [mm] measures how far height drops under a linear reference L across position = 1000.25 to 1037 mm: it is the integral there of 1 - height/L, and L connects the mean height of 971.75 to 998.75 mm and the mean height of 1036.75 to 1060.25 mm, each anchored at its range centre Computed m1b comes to 9.1 mm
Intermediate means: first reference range 2.31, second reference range 2.14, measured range 1.67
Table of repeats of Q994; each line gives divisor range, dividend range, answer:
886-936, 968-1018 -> 0.83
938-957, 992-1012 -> 0.77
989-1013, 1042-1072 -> 1.18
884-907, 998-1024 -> 0.64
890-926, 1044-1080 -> 0.92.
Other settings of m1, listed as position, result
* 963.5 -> 2.22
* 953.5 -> 2.35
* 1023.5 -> 1.76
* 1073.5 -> 2.11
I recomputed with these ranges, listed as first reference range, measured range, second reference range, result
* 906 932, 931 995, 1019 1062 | -2.50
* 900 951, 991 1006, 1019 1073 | 1.03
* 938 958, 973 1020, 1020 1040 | 4.96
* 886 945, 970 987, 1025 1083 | -0.48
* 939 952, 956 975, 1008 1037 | -1.60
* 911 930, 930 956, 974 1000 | -0.41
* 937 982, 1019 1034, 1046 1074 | 2.14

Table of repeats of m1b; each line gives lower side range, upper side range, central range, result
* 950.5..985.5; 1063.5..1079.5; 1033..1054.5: 1.0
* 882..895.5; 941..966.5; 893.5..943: 0.3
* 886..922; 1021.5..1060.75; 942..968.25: -0.8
